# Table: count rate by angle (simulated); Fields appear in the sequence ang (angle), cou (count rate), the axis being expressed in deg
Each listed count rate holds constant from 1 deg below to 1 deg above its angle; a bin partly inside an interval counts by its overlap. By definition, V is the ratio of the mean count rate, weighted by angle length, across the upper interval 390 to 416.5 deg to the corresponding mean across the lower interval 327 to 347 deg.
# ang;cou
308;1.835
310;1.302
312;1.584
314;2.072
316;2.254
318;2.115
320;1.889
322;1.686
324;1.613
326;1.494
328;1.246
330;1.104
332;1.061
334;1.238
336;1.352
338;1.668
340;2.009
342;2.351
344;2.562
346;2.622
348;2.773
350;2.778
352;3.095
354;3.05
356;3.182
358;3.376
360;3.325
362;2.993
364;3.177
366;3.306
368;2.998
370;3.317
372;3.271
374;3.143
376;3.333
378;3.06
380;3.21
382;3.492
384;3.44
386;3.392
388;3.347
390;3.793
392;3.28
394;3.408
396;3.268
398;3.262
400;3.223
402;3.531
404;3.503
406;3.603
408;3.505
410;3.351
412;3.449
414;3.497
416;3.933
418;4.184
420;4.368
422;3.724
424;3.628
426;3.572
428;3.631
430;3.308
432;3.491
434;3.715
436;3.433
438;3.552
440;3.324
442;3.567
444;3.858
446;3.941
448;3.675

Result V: 2.0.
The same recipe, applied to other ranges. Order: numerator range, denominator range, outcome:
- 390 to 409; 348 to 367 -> 1.09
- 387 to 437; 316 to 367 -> 1.56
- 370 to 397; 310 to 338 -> 2.11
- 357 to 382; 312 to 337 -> 2.02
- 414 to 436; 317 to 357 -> 1.82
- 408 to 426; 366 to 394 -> 1.13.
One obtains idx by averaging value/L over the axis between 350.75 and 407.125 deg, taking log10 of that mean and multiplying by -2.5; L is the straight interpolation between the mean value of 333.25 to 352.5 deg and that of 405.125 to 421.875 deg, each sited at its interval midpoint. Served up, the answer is -0.112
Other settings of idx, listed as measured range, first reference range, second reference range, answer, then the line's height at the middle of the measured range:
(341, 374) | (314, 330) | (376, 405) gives -0.17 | 2.58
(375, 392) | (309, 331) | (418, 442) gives -0.20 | 2.8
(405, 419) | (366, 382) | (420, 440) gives -0.05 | 3.47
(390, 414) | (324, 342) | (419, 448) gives -0.16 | 2.97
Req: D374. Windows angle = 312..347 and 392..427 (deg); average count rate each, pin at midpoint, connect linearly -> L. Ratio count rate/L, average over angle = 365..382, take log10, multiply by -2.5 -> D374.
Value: -0.17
